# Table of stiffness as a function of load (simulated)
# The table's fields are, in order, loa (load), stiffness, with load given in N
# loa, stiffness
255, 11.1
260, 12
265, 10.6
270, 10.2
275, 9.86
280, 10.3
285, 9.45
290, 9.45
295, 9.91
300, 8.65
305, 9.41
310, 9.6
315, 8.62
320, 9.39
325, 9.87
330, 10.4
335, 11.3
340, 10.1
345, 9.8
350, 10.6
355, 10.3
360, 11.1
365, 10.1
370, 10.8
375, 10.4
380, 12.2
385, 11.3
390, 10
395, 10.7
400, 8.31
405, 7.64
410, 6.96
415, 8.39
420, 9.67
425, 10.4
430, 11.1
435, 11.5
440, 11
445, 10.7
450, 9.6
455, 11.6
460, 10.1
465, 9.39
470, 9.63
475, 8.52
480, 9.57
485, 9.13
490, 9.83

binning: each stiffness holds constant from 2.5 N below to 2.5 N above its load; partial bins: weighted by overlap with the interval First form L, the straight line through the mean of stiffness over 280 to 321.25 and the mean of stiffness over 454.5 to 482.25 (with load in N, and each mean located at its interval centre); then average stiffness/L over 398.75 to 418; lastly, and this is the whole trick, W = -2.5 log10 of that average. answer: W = 0.22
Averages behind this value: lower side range 9.37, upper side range 9.67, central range 7.84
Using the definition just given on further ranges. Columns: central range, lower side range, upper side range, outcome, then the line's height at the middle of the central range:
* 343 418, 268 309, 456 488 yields -0.037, 9.57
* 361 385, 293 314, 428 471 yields -0.107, 9.9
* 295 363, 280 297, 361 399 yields 0.023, 10.1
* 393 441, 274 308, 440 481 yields 0.040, 9.86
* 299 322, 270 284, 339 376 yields 0.116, 10.2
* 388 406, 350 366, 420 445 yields 0.156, 10.7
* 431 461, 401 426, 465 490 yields -0.211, 8.9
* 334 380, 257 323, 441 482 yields -0.075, 9.86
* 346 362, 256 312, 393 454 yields -0.078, 9.84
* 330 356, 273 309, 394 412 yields -0.164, 8.96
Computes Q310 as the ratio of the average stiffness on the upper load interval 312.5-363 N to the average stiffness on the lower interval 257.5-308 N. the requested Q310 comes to 1.02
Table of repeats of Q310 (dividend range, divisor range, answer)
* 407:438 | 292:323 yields 1.04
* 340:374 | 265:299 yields 1.06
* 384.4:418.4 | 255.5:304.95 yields 0.89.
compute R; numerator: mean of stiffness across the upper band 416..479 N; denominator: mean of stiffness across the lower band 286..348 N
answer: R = 1.05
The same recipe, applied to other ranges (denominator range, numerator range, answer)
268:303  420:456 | 1.11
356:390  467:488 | 0.85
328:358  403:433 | 0.87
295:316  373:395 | 1.19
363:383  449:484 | 0.89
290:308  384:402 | 1.07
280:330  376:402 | 1.11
